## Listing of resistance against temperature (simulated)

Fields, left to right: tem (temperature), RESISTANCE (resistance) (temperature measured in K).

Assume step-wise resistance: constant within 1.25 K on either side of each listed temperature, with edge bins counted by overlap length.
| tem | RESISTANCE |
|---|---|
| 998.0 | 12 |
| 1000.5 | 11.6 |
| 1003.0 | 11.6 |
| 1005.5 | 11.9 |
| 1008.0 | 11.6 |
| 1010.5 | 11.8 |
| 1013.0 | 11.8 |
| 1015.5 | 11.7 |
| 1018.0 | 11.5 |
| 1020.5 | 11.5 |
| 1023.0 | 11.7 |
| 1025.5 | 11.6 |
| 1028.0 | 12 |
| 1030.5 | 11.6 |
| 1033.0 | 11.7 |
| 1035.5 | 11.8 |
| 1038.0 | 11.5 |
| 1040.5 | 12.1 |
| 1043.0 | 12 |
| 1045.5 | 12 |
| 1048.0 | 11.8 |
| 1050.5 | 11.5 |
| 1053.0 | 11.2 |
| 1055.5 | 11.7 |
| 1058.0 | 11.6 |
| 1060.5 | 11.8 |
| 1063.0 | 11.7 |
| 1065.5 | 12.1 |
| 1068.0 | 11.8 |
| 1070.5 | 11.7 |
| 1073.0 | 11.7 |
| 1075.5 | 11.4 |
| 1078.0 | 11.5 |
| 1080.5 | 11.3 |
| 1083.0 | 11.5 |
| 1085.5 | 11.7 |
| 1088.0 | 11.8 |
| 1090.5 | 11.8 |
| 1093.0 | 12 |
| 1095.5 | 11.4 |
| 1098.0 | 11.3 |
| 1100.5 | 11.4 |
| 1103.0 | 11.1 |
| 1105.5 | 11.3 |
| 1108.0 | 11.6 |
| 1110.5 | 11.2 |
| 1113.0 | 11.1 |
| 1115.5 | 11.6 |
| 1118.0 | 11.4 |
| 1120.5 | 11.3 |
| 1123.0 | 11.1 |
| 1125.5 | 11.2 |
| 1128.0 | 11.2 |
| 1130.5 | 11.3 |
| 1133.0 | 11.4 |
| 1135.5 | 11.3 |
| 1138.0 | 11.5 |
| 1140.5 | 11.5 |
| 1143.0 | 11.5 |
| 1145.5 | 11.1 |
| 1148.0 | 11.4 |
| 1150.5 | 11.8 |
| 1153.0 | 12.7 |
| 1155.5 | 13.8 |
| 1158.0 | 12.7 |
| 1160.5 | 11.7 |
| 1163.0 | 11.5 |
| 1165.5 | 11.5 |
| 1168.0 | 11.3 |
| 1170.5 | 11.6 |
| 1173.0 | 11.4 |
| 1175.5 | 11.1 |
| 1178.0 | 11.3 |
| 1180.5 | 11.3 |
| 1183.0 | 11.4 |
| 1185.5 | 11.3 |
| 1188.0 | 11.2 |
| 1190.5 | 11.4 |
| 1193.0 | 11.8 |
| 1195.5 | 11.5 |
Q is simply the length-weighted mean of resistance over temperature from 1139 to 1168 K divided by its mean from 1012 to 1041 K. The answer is 1.0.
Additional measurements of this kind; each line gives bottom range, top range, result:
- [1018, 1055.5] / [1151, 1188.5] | 1.00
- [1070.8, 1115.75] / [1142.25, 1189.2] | 1.02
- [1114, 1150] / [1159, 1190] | 1.00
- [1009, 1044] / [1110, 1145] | 0.97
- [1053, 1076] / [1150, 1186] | 1.01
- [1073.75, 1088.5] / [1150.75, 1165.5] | 1.07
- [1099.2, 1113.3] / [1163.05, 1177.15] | 1.01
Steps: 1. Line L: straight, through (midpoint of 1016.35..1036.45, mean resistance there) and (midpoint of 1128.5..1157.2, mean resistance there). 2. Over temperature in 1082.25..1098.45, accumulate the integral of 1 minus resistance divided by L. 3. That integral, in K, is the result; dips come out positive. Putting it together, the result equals 0.1 K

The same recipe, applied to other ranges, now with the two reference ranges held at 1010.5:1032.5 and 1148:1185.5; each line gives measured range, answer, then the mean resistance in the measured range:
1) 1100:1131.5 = 1.2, 11.3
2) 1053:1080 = 0.1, 11.7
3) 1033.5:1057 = -0.1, 11.7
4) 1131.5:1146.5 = 0.5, 11.4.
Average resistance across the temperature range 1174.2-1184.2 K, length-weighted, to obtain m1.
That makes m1 11.3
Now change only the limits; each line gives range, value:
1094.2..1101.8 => 11.4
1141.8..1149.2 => 11.3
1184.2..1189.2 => 11.3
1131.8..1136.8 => 11.4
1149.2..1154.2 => 12.2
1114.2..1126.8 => 11.3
